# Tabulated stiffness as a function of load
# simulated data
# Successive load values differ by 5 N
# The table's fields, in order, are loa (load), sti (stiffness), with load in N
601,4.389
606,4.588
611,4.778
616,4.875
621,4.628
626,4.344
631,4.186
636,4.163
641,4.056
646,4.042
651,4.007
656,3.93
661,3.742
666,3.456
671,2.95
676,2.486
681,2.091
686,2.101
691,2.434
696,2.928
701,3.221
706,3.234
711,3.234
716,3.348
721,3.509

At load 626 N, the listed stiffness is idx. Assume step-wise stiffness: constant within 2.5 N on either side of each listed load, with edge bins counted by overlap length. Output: 4.344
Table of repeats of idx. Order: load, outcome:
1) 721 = 3.509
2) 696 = 2.928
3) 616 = 4.875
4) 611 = 4.778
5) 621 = 4.628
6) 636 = 4.163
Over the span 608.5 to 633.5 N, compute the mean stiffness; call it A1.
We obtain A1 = 4.56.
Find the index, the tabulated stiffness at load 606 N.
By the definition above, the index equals 4.588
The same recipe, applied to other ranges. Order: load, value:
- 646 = 4.042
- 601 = 4.389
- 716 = 3.348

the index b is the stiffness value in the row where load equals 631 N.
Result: 4.186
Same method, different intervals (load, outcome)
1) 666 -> 3.456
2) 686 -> 2.101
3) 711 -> 3.234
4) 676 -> 2.486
